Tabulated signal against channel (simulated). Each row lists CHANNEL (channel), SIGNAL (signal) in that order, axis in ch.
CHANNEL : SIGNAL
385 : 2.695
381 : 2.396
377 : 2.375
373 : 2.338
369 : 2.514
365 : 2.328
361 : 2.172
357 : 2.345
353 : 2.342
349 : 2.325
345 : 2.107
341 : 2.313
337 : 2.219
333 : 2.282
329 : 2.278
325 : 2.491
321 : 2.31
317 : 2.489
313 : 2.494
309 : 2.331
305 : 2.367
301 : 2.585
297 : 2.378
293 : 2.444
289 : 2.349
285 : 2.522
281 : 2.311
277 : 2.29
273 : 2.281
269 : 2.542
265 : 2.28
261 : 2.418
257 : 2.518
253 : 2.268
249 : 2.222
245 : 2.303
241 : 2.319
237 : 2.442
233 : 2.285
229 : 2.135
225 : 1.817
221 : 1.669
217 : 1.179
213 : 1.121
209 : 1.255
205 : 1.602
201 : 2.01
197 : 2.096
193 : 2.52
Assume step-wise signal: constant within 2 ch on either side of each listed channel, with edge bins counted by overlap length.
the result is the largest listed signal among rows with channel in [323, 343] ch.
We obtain 2.491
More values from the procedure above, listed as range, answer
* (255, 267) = 2.518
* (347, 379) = 2.514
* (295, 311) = 2.585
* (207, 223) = 1.669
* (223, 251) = 2.442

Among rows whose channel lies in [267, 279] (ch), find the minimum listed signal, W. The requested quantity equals 2.281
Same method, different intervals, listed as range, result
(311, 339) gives 2.219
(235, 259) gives 2.222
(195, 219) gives 1.121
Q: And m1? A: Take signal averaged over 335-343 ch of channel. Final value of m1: 2.27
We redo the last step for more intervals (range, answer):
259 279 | 2.36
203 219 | 1.29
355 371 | 2.34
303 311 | 2.35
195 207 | 1.9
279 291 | 2.39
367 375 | 2.43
